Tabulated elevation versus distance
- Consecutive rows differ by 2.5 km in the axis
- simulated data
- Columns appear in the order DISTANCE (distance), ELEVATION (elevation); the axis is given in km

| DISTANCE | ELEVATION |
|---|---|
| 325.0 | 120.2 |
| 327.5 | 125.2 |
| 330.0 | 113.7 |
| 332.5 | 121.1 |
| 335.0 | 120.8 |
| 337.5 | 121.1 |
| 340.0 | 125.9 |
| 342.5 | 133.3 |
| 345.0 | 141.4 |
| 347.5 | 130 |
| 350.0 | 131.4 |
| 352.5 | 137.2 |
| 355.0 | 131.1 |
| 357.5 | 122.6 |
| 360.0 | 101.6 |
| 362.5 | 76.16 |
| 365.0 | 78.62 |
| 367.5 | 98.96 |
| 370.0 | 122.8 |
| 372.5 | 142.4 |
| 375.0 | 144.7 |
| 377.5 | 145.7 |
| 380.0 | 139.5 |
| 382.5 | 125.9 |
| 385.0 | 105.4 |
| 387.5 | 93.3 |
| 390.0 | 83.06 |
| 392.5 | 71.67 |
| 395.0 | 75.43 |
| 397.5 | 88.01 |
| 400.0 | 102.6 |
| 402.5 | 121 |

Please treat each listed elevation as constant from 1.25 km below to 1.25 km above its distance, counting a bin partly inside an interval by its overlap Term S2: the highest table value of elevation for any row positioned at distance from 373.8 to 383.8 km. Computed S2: 145.7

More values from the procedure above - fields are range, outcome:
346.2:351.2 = 131.4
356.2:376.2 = 144.7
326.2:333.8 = 125.2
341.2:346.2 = 141.4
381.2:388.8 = 125.9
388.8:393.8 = 83.06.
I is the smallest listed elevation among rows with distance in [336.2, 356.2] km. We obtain 121.1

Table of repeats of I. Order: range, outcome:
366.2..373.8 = 98.96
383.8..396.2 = 71.67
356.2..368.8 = 76.16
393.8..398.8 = 75.43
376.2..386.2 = 105.4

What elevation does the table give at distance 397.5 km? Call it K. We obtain 88.01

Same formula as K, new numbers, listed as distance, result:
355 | 131.1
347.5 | 130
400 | 102.6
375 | 144.7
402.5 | 121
